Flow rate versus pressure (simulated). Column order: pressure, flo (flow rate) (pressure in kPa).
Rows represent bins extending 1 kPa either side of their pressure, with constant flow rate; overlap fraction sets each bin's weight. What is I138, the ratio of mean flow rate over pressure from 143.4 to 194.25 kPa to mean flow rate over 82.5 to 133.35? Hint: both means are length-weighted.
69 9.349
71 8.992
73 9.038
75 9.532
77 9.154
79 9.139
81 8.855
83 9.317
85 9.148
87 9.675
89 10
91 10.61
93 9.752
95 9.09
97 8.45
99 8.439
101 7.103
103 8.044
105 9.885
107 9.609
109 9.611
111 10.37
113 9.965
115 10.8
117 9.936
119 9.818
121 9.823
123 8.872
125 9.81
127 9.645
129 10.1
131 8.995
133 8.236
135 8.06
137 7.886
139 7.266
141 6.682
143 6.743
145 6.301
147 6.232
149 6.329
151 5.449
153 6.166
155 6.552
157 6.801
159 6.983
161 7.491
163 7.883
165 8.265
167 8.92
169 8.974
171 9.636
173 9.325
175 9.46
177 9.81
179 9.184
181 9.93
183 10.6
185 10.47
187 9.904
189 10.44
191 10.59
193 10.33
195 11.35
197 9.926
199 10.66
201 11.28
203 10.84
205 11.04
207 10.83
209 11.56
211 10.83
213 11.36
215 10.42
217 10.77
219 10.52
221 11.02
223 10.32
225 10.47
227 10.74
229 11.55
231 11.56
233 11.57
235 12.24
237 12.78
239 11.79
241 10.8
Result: 0.90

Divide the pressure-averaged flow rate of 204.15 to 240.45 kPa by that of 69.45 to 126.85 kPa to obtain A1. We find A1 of 1.2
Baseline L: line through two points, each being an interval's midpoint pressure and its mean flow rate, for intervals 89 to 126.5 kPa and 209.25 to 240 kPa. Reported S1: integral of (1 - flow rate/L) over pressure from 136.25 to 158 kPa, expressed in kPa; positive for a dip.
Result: 7.5 kPa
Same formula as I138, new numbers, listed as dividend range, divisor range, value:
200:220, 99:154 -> 1.30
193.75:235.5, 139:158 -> 1.71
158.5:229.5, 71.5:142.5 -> 1.11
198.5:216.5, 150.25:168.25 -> 1.52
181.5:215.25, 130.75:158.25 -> 1.55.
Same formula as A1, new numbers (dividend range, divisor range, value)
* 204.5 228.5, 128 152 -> 1.47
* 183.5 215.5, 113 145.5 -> 1.23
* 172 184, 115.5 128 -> 1.00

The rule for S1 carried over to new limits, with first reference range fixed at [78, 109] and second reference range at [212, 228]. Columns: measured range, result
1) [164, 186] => 1.41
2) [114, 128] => -0.48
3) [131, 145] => 3.17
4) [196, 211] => -0.53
